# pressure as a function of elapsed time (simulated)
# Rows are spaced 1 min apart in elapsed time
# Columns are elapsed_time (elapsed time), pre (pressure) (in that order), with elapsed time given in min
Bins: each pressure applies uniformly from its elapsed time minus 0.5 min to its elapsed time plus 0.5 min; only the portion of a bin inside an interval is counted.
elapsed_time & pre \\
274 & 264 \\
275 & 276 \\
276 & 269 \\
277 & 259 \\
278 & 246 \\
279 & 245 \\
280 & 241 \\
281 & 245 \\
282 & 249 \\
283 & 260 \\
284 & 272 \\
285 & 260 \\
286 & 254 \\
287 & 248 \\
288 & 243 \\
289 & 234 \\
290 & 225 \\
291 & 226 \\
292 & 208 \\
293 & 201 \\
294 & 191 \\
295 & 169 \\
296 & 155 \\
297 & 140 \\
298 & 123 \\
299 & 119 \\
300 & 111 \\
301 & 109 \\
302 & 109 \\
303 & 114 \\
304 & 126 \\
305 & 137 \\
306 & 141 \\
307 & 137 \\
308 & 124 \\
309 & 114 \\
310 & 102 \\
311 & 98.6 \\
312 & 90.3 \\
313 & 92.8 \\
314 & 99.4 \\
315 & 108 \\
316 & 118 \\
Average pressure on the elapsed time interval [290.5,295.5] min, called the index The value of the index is 199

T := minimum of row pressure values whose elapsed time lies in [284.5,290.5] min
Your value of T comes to 225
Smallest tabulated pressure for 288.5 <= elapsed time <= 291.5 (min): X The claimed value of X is 225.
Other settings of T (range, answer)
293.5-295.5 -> 169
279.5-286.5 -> 241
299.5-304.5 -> 109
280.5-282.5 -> 245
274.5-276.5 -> 269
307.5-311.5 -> 98.6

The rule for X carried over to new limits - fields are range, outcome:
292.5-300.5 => 111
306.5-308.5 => 124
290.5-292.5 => 208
